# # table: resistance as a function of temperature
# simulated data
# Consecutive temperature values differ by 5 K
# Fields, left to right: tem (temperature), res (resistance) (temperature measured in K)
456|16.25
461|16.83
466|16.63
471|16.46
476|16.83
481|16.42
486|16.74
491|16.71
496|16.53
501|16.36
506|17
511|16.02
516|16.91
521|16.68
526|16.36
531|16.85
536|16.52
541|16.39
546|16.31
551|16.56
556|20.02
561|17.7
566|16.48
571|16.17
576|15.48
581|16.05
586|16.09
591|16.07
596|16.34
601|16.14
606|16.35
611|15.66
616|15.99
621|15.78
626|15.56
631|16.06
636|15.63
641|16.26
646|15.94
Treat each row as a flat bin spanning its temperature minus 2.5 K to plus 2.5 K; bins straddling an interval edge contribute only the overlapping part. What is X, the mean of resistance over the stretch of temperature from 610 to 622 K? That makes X 15.8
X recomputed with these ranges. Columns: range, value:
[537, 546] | 16.4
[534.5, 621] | 16.5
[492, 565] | 16.9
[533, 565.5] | 17.2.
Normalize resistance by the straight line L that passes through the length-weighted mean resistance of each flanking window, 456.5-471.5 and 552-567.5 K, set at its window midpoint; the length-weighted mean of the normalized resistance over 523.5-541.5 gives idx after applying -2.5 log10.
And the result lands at 0.07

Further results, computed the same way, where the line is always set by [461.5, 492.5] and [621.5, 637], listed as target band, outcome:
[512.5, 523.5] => -0.02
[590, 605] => -0.02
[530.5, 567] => -0.06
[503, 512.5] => -0.01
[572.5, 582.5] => 0.02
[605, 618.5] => -0.01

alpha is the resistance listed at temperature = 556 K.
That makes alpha 20.02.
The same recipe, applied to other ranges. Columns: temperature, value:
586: 16.09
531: 16.85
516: 16.91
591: 16.07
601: 16.14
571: 16.17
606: 16.35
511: 16.02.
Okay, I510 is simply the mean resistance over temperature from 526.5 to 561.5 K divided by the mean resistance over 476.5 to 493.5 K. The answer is 1.03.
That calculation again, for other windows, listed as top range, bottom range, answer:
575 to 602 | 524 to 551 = 0.97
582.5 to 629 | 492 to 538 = 0.96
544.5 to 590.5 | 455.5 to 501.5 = 1.01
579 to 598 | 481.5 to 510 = 0.97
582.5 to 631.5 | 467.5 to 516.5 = 0.96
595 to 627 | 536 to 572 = 0.93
